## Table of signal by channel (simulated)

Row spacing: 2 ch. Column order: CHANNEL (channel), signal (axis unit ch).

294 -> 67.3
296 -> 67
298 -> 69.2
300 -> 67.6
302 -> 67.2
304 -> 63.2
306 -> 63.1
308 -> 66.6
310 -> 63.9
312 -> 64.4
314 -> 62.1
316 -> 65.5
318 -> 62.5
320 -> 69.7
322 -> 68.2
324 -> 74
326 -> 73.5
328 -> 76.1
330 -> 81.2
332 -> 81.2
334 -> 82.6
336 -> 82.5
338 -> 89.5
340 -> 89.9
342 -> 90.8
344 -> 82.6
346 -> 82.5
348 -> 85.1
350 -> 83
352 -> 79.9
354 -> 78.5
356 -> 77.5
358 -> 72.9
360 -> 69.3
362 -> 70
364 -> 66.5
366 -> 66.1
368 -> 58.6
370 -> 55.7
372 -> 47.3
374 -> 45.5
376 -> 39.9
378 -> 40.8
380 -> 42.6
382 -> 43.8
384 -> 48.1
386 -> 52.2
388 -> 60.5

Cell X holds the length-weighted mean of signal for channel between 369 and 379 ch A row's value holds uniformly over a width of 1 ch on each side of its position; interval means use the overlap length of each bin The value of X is 45.8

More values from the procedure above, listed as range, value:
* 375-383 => 41.8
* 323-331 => 76.2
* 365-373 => 56.9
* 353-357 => 78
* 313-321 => 64.9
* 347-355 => 81.6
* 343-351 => 83.3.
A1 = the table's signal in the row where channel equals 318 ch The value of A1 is 62.5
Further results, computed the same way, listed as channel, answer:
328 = 76.1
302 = 67.2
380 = 42.6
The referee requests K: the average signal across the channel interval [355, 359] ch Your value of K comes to 75.2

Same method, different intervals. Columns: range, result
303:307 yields 63.2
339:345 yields 87.8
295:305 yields 66.8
